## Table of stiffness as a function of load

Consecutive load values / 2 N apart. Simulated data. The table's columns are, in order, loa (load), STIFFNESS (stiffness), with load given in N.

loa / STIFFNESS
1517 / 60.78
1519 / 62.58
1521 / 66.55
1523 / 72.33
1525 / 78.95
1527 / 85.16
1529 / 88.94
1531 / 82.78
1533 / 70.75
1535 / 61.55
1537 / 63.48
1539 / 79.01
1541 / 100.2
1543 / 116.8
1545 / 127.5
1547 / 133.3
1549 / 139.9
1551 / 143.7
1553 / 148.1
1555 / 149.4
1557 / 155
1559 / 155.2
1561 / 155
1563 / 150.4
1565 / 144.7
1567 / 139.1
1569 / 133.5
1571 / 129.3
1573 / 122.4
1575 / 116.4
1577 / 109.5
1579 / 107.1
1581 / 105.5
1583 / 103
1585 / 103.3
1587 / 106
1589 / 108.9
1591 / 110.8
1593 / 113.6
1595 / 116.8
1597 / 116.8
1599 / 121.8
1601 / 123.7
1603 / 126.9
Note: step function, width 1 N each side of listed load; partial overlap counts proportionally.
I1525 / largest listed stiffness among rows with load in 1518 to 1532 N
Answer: 88.94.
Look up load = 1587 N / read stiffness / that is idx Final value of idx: 106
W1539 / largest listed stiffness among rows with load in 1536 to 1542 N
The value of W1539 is 100.2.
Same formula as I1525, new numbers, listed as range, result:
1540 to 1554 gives 148.1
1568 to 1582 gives 133.5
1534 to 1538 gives 63.48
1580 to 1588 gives 106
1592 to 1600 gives 121.8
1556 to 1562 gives 155.2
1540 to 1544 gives 116.8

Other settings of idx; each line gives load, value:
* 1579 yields 107.1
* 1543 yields 116.8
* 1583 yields 103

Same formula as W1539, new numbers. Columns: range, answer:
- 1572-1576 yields 122.4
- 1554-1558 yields 155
